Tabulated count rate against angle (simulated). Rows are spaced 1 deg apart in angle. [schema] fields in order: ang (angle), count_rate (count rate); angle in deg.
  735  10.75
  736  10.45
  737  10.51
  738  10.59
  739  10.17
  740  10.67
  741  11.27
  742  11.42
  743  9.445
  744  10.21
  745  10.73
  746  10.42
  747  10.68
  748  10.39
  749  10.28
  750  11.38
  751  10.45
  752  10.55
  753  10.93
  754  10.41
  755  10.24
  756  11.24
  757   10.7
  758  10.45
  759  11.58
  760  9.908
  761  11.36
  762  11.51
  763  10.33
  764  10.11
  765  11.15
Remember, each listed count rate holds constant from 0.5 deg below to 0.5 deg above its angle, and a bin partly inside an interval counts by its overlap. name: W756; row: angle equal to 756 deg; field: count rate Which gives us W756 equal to 11.24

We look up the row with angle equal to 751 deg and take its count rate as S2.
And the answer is 10.45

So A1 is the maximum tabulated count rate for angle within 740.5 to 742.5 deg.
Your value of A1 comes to 11.42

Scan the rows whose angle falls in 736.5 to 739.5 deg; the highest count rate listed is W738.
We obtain 10.59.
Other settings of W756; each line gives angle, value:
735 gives 10.75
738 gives 10.59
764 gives 10.11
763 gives 10.33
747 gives 10.68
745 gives 10.73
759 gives 11.58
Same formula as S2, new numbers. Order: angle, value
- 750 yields 11.38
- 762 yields 11.51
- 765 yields 11.15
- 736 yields 10.45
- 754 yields 10.41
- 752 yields 10.55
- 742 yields 11.42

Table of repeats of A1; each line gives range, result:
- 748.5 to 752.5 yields 11.38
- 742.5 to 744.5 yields 10.21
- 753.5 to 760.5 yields 11.58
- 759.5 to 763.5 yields 11.51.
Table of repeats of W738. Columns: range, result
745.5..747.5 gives 10.68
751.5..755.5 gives 10.93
